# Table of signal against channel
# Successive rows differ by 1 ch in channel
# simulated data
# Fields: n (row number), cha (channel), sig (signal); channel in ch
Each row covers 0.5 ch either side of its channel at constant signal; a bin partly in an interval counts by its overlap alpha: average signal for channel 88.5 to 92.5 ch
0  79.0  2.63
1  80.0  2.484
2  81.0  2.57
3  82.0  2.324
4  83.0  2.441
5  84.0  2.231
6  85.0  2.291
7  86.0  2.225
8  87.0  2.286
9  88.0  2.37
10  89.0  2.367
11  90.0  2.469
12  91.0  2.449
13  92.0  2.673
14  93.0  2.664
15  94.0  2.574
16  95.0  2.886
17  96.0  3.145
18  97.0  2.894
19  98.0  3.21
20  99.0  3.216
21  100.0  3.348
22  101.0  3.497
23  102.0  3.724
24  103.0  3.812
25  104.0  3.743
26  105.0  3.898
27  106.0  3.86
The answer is 2.49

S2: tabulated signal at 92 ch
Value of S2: 2.673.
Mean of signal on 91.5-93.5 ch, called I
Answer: 2.67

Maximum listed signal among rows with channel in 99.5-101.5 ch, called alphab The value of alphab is 3.497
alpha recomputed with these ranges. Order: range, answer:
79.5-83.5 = 2.45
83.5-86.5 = 2.25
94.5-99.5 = 3.07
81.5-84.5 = 2.33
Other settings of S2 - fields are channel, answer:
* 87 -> 2.286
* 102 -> 3.724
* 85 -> 2.291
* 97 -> 2.894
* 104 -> 3.743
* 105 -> 3.898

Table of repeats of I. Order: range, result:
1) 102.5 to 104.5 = 3.78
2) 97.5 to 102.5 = 3.4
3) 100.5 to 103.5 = 3.68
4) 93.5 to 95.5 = 2.73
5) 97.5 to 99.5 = 3.21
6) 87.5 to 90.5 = 2.4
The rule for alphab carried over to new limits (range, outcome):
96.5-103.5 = 3.812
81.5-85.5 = 2.441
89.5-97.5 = 3.145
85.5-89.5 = 2.37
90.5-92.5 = 2.673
